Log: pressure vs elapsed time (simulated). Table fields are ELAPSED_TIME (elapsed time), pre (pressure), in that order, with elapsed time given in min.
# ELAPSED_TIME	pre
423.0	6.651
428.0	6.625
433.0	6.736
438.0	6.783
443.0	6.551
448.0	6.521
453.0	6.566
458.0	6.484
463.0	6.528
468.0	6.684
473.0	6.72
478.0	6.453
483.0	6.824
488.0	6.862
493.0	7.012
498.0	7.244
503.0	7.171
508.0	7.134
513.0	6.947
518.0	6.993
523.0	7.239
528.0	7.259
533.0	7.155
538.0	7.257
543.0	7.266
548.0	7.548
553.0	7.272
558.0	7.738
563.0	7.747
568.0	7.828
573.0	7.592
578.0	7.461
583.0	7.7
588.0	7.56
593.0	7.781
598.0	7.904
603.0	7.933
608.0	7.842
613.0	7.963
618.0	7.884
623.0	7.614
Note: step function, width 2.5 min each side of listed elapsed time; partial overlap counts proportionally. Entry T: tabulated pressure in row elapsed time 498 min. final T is 7.244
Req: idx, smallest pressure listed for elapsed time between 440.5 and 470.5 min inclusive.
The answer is 6.484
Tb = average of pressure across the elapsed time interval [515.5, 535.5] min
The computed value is 7.16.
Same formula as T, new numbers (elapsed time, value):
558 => 7.738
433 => 6.736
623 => 7.614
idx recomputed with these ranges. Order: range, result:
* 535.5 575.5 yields 7.257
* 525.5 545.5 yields 7.155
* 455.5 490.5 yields 6.453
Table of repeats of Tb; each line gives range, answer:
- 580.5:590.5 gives 7.63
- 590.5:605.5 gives 7.87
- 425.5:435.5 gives 6.68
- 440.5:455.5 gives 6.55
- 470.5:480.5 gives 6.59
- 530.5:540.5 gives 7.21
